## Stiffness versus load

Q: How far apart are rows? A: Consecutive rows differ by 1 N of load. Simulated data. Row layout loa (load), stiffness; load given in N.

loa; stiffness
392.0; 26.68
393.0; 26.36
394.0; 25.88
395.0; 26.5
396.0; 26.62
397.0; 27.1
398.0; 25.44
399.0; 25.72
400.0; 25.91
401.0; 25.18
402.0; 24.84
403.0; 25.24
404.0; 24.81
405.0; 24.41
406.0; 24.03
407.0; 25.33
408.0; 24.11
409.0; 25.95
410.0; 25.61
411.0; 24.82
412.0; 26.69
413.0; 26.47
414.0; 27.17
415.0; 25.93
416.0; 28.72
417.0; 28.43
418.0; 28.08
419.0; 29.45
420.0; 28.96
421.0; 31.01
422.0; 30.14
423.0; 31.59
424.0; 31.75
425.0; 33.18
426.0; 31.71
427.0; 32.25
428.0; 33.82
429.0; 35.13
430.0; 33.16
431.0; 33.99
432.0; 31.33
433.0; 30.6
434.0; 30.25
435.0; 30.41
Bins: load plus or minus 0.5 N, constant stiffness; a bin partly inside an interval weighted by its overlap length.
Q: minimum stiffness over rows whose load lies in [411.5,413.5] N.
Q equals 26.47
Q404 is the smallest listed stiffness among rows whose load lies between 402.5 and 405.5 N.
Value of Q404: 24.41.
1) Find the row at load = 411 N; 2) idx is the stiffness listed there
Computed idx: 24.82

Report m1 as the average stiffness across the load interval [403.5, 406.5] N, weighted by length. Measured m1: 24.4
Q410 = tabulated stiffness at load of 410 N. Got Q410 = 25.61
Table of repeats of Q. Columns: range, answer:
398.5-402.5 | 24.84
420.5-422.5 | 30.14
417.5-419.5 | 28.08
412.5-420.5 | 25.93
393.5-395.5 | 25.88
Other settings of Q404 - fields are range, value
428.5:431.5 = 33.16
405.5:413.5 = 24.03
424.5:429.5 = 31.71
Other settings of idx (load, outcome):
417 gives 28.43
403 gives 25.24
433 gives 30.6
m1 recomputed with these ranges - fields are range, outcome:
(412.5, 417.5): 27.3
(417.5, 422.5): 29.5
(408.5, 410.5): 25.8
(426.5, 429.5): 33.7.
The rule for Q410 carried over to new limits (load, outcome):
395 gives 26.5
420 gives 28.96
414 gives 27.17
